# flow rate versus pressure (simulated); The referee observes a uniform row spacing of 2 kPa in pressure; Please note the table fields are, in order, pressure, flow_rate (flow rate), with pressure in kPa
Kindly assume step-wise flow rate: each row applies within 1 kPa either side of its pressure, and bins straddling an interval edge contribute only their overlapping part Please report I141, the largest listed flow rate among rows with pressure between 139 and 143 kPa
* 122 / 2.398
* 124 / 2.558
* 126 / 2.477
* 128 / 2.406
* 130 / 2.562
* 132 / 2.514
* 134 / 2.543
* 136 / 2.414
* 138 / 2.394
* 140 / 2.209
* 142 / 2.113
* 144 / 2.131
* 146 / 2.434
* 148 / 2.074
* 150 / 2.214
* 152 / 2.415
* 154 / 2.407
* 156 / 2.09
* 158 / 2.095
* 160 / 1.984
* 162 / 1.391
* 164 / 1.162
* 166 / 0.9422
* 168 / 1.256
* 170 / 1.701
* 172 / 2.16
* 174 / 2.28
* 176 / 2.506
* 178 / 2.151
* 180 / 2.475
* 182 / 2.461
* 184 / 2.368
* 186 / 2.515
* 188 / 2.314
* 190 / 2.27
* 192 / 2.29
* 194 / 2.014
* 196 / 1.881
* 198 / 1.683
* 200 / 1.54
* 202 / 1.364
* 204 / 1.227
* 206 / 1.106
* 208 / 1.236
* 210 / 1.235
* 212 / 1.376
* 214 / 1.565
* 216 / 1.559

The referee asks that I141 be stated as 2.209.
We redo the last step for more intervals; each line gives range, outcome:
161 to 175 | 2.28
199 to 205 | 1.54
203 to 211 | 1.236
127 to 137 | 2.562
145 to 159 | 2.434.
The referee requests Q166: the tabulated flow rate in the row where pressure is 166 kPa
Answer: 0.9422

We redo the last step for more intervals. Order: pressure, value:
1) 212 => 1.376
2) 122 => 2.398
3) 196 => 1.881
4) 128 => 2.406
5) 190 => 2.27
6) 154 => 2.407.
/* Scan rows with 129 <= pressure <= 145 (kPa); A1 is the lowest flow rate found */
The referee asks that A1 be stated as 2.113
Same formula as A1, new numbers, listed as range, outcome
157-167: 0.9422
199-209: 1.106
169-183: 1.701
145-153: 2.074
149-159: 2.09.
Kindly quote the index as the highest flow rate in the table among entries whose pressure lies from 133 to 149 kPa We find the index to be 2.543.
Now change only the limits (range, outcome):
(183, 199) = 2.515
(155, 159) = 2.095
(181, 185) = 2.461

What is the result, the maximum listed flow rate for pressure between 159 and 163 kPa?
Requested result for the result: 1.984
